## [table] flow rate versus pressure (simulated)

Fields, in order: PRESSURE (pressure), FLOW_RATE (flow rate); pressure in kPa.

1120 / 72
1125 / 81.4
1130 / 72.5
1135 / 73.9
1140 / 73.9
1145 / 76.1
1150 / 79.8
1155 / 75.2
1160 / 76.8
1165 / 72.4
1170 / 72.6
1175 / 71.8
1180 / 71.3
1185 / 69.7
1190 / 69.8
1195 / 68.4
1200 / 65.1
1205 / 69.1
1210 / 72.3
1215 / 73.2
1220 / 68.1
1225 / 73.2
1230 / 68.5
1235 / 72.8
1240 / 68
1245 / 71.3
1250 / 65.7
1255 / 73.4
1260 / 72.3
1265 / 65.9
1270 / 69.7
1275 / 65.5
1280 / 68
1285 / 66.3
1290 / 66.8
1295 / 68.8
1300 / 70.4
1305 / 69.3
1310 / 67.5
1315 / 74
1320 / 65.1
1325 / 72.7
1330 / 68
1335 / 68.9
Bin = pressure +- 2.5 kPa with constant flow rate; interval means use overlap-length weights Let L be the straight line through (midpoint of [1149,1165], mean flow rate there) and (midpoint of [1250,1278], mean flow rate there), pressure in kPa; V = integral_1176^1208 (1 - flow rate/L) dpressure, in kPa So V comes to 2.1 kPa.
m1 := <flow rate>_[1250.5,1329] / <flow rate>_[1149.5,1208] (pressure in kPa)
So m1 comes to 0.96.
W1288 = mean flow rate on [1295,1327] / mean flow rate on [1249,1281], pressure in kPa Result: 1.0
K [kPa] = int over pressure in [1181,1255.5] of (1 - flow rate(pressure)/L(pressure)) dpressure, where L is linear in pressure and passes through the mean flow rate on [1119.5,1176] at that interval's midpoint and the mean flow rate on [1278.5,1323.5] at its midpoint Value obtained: 2.3 kPa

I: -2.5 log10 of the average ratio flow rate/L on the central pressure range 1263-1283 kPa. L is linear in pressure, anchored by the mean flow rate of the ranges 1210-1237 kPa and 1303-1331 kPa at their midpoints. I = 0.05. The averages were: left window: 71.2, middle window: 67.3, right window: 69.5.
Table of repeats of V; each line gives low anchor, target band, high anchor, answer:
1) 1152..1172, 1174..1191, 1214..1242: 0.6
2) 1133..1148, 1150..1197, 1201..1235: 0.4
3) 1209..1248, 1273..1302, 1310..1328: 1.1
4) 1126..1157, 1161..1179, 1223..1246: 0.4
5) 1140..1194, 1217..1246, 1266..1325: 0.2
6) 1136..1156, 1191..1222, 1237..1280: 1.2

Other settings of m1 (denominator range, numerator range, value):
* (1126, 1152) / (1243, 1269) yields 0.92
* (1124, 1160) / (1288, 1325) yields 0.91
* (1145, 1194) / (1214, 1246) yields 0.96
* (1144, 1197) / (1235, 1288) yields 0.94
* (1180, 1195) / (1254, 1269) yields 1.01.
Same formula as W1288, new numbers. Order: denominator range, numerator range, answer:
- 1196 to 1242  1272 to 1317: 0.98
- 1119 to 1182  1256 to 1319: 0.92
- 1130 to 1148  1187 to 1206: 0.91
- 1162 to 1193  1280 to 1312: 0.96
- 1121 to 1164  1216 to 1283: 0.92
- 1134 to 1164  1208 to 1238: 0.94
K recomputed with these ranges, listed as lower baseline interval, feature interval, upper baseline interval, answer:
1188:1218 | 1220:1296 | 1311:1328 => 0.9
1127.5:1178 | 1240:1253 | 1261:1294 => 0.1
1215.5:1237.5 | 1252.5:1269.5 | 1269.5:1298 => -0.4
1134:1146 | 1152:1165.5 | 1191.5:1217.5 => -0.4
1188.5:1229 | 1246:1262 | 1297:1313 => -0.2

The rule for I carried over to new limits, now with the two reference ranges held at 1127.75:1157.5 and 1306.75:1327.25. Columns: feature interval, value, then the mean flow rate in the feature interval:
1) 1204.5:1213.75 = 0.03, 71.4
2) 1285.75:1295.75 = 0.05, 67.4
